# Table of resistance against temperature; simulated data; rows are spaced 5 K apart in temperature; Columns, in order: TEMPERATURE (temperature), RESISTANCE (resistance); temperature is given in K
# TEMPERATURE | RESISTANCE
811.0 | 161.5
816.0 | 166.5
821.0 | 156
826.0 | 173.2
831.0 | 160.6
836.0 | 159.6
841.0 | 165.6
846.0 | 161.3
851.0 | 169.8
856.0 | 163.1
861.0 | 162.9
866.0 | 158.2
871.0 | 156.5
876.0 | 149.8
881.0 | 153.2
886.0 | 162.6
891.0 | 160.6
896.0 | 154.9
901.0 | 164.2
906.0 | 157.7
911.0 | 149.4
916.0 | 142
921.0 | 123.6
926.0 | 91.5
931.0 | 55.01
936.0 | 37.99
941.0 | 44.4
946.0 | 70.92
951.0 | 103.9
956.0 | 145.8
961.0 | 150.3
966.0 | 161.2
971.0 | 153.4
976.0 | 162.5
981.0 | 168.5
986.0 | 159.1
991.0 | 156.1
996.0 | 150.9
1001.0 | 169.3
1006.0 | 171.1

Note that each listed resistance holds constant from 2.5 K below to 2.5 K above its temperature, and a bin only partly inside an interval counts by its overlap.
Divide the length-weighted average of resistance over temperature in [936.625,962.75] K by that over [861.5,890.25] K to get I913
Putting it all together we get 0.62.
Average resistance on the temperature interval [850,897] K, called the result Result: 159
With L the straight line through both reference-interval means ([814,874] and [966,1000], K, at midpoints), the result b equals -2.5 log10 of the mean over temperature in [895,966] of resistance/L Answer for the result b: 0.37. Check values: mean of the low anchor 163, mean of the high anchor 159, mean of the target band 114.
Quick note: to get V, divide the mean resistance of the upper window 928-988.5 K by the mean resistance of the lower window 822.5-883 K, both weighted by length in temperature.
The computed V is 0.73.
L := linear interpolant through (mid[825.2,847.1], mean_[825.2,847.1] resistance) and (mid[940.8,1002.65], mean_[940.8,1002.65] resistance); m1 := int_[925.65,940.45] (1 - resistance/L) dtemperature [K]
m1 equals 9.3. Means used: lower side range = 164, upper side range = 141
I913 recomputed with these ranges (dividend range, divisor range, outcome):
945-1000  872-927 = 0.99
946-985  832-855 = 0.88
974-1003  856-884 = 1.03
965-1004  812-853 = 0.98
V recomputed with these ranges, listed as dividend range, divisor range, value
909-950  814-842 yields 0.55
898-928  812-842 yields 0.85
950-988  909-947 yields 1.71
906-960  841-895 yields 0.63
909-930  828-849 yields 0.75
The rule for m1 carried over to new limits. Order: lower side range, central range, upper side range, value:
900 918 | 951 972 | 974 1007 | 1.59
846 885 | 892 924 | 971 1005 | 2.32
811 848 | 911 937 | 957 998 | 9.92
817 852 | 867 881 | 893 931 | -0.44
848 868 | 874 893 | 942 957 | -1.56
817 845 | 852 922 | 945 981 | -0.75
